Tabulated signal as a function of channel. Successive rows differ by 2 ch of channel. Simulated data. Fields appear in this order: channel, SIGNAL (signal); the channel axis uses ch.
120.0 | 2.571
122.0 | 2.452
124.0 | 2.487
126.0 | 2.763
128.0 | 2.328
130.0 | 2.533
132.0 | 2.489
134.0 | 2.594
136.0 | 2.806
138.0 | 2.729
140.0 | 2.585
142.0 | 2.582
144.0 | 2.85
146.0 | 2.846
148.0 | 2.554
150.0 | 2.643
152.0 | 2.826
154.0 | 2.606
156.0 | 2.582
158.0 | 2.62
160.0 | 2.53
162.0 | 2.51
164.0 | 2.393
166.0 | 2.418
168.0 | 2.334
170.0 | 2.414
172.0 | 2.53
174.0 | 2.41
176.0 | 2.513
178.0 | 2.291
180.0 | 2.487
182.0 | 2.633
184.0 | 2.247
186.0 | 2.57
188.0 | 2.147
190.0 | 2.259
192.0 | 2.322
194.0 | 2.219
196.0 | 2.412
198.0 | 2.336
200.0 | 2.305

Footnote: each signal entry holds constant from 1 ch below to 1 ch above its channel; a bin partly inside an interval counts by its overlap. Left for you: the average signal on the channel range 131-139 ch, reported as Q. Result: 2.65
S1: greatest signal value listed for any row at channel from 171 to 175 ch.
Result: 2.53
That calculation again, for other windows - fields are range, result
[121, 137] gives 2.806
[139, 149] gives 2.85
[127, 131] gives 2.533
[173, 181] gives 2.513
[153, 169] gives 2.62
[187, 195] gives 2.322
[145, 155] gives 2.846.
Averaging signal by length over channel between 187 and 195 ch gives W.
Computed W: 2.24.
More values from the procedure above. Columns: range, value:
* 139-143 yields 2.58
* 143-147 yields 2.85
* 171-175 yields 2.47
